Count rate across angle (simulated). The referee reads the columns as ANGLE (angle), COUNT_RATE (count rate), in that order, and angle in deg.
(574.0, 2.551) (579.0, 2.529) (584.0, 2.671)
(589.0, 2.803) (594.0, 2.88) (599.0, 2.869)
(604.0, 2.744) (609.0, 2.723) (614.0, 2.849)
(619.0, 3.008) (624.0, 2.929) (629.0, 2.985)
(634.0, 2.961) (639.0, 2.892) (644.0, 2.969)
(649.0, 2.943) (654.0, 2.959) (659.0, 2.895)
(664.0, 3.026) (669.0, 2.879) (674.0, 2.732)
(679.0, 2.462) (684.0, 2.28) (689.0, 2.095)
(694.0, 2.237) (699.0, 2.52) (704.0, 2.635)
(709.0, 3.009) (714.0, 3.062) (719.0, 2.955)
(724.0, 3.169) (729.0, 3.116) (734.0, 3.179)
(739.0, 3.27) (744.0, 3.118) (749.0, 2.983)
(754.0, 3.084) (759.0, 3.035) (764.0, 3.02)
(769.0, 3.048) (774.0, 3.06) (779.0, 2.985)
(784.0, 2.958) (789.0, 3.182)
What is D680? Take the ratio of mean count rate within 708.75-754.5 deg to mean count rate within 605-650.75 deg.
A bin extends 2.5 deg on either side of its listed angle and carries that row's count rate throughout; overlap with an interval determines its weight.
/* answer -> 1.1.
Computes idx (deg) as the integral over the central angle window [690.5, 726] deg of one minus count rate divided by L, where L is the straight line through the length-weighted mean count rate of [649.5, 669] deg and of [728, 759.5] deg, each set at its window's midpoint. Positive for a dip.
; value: 3.2 deg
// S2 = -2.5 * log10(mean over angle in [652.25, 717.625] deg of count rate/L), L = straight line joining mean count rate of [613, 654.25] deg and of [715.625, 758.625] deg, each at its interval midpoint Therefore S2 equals 0.13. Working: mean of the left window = 2.95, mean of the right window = 3.1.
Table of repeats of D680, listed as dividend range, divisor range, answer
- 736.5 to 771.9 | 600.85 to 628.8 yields 1.08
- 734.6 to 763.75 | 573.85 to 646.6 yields 1.09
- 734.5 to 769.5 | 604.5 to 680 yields 1.07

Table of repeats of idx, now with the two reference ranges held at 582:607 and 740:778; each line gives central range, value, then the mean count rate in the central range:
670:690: 3.3 deg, 2.45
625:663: -1.0 deg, 2.95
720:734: -0.6 deg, 3.13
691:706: 2.6 deg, 2.45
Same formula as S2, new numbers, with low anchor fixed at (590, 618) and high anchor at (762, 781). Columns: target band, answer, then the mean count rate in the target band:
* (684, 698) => 0.30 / 2.22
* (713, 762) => -0.04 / 3.1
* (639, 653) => -0.03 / 2.94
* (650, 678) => 0.01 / 2.88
